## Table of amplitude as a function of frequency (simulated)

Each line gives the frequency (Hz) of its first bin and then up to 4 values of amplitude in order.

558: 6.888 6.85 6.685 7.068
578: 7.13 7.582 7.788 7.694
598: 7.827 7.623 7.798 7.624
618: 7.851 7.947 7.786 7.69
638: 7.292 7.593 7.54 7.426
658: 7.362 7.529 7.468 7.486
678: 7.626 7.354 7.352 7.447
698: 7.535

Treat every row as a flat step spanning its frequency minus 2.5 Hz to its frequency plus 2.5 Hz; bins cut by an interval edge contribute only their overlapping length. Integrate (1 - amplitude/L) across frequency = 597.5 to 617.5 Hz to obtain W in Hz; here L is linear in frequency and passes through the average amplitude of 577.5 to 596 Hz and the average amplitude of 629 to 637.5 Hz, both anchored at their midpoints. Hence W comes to -0.3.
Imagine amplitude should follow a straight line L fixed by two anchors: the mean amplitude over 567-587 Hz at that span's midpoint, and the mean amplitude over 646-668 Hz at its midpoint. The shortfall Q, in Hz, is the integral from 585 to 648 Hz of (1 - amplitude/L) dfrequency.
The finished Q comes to -3.21 Hz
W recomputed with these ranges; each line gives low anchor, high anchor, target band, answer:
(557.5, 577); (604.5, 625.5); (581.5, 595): -0.8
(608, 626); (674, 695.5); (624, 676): 0.7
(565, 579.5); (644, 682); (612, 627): -1.2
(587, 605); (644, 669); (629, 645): 0.0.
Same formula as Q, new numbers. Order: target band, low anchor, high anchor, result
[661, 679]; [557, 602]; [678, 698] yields -0.26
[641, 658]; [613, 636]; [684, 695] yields 0.31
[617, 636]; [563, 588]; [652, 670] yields -1.22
